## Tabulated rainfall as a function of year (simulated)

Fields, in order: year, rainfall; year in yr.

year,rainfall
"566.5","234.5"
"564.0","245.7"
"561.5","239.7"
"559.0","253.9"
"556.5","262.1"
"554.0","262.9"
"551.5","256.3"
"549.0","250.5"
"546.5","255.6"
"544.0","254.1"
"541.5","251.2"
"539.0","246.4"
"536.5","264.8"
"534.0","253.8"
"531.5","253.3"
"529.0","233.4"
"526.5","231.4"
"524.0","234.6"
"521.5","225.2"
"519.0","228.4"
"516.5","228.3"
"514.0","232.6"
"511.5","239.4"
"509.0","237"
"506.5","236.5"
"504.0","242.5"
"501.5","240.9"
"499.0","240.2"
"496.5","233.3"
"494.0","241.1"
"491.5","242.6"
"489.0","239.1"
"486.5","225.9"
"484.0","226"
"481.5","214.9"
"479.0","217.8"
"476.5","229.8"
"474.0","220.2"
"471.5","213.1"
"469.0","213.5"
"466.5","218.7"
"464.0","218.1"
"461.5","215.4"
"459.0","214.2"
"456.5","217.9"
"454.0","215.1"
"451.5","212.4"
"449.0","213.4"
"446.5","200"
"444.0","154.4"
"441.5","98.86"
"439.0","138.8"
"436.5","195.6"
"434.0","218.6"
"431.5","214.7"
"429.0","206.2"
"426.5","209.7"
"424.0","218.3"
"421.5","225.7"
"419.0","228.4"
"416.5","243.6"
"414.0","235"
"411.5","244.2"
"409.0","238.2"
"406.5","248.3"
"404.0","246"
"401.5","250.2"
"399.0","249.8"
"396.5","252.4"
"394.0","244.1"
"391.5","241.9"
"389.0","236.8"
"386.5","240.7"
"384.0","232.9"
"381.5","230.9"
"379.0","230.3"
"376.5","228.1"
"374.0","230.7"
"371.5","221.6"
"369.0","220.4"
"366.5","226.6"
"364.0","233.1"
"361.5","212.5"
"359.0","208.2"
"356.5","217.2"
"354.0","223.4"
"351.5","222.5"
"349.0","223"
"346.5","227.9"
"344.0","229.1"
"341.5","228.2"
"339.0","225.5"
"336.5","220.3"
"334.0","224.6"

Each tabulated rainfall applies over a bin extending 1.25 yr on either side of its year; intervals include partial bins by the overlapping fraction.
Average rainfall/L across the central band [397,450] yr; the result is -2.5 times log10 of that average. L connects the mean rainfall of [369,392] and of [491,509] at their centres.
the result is 0.10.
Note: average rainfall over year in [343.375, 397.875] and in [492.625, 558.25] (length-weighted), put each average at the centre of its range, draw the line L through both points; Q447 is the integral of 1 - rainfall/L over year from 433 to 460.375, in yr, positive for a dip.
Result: 5.5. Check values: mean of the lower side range 229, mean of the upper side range 244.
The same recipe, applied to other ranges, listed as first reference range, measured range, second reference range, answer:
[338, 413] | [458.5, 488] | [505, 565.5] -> 2.5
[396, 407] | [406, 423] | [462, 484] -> 0.5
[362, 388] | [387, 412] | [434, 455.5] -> -3.9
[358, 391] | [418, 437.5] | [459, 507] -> 1.1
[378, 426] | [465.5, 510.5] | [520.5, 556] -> 2.8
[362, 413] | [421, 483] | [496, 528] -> 8.2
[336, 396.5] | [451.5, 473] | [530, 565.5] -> 2.3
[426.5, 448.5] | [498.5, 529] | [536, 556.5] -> -0.2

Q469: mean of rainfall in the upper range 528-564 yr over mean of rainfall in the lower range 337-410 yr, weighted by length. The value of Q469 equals 1.09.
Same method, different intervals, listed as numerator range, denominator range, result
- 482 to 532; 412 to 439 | 1.09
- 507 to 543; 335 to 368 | 1.08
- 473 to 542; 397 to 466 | 1.10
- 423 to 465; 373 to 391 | 0.85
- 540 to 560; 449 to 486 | 1.17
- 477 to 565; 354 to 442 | 1.07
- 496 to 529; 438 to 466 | 1.22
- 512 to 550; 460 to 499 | 1.08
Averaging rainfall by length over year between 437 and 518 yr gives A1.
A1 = 216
